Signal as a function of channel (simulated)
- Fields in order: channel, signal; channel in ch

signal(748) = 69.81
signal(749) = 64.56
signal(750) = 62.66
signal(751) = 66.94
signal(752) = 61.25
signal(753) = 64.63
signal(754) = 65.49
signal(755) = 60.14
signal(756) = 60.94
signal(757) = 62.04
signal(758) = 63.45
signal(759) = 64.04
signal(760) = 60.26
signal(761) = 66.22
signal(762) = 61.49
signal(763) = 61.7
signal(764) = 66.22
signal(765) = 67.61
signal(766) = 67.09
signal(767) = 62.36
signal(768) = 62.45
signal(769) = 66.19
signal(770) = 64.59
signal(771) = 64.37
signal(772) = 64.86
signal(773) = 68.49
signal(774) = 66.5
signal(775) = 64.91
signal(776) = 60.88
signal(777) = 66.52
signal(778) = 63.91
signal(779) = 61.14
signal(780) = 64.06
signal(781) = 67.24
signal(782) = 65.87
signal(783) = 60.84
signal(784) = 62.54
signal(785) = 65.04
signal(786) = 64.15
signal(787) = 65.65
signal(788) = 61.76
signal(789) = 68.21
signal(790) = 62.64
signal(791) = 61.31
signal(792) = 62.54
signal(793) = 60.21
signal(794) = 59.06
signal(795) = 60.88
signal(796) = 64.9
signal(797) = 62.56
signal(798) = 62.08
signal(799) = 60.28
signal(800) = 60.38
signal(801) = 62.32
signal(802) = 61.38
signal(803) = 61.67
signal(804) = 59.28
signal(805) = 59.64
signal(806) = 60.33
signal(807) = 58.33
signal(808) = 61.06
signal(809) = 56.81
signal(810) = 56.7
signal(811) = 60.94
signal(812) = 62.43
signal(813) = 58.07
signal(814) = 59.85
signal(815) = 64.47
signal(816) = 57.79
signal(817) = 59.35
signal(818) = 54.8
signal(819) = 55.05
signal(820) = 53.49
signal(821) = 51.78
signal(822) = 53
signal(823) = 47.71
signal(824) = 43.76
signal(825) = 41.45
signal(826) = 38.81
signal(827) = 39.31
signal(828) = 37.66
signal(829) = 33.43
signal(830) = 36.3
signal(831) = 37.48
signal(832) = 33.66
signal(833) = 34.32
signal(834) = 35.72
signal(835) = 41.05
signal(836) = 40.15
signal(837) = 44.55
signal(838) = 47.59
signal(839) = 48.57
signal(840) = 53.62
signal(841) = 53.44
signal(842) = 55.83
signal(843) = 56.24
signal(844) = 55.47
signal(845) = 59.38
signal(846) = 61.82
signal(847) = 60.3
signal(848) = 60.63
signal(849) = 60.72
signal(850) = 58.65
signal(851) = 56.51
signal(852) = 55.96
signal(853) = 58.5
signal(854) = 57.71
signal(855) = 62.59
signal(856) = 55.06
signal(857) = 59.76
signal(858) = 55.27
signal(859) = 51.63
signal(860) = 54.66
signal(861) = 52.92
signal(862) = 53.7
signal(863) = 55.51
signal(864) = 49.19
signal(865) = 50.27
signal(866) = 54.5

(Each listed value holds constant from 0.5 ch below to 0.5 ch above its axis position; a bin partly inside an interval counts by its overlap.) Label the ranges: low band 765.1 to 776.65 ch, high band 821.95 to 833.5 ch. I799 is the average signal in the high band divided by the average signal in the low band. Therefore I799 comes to 0.60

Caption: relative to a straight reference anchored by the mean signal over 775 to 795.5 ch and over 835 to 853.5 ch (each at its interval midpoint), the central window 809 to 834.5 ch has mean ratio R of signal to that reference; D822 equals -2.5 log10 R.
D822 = 0.20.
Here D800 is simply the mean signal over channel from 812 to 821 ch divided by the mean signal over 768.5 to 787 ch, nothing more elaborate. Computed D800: 0.89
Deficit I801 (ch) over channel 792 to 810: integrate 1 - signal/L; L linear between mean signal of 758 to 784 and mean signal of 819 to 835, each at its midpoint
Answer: -2.9 ch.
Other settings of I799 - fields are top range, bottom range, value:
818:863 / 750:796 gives 0.79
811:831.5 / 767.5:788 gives 0.77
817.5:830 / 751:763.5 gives 0.72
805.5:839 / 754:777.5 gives 0.76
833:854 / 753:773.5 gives 0.83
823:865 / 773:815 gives 0.80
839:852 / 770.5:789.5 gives 0.89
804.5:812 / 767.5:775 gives 0.91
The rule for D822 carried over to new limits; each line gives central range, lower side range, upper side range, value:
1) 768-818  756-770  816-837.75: -0.150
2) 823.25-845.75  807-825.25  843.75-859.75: 0.276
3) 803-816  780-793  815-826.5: -0.085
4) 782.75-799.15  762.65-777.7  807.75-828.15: -0.050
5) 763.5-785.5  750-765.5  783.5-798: -0.026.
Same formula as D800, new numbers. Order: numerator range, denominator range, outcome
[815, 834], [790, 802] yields 0.73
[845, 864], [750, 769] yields 0.90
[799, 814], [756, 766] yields 0.94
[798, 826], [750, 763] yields 0.90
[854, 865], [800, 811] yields 0.92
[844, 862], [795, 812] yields 0.95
